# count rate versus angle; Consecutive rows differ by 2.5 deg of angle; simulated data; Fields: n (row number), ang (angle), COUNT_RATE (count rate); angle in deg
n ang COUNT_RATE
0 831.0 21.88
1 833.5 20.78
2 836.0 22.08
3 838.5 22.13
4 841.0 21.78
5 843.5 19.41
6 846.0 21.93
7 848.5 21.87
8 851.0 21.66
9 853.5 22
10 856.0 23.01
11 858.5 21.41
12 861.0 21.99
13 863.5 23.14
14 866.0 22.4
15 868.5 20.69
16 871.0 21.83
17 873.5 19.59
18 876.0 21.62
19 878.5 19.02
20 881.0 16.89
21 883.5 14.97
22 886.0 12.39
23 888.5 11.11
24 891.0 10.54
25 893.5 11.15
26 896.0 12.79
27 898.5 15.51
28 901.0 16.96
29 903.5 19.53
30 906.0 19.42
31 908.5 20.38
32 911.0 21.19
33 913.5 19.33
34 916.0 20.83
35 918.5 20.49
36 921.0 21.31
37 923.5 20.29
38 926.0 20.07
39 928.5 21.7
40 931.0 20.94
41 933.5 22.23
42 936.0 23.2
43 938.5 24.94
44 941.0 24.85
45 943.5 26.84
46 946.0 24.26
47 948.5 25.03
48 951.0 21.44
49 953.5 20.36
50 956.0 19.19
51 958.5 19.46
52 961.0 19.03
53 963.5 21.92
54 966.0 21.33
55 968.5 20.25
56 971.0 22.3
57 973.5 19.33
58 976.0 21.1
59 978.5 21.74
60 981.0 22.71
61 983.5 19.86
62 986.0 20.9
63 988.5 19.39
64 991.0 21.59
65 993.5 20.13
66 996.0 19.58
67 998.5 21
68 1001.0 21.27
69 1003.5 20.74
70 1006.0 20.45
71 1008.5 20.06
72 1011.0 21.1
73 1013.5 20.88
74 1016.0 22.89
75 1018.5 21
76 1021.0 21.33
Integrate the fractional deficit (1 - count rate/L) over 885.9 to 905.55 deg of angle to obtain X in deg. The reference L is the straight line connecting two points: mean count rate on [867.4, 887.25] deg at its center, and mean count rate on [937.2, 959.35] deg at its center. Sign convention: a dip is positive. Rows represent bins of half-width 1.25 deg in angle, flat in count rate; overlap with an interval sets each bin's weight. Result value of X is 5.6 deg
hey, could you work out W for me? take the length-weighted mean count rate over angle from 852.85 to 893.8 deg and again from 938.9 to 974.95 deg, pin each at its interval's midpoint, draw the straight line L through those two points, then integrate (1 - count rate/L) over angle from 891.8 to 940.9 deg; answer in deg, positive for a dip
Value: 1.74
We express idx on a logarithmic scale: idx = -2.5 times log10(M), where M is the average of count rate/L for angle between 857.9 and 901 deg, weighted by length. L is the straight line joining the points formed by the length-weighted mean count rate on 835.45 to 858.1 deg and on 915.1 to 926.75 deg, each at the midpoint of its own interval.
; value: 0.22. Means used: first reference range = 21.7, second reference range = 20.6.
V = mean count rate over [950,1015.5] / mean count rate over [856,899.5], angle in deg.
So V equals 1.17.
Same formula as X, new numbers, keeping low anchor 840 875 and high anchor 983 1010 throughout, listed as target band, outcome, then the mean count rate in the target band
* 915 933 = 0.2 deg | 20.9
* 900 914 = 1.1 deg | 19.5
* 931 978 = -2.7 deg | 22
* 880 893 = 5.1 deg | 13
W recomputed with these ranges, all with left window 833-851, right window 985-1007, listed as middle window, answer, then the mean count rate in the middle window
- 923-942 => -1.26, 22.3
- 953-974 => 0.37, 20.4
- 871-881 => 0.64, 19.9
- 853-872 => -0.64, 22.1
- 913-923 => 0.22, 20.6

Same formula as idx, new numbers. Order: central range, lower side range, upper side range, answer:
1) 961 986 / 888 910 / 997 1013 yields -0.10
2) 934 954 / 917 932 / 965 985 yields -0.15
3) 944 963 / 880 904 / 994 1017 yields -0.21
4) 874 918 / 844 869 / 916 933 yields 0.26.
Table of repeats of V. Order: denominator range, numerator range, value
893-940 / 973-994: 1.05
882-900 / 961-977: 1.64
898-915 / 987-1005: 1.08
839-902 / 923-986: 1.17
